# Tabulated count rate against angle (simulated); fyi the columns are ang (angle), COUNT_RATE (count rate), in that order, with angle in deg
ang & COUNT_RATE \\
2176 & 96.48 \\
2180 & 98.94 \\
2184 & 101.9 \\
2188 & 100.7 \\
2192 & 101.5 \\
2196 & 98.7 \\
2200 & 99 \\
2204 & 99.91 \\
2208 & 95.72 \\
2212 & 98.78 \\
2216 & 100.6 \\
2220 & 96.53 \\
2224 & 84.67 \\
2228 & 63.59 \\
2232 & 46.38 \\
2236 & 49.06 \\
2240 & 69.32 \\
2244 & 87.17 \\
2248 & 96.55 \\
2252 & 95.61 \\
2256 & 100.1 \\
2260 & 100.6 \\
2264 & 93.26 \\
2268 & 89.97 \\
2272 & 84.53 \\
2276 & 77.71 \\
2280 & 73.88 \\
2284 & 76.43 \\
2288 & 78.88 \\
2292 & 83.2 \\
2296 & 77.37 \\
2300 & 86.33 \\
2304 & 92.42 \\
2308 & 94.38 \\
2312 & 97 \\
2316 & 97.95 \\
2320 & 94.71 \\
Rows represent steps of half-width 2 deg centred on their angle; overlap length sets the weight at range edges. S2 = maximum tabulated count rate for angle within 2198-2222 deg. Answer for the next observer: 100.6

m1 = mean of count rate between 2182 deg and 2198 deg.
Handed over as 101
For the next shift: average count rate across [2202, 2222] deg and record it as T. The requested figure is 98.3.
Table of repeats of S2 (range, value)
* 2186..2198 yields 101.5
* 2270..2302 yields 86.33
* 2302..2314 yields 97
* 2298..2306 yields 92.42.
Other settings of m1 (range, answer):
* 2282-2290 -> 77.7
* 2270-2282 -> 78.7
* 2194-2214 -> 98.4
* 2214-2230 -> 86.3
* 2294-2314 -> 89.5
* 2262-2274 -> 89.3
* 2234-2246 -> 68.5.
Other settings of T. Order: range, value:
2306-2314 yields 95.7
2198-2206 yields 99.5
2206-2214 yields 97.2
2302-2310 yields 93.4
